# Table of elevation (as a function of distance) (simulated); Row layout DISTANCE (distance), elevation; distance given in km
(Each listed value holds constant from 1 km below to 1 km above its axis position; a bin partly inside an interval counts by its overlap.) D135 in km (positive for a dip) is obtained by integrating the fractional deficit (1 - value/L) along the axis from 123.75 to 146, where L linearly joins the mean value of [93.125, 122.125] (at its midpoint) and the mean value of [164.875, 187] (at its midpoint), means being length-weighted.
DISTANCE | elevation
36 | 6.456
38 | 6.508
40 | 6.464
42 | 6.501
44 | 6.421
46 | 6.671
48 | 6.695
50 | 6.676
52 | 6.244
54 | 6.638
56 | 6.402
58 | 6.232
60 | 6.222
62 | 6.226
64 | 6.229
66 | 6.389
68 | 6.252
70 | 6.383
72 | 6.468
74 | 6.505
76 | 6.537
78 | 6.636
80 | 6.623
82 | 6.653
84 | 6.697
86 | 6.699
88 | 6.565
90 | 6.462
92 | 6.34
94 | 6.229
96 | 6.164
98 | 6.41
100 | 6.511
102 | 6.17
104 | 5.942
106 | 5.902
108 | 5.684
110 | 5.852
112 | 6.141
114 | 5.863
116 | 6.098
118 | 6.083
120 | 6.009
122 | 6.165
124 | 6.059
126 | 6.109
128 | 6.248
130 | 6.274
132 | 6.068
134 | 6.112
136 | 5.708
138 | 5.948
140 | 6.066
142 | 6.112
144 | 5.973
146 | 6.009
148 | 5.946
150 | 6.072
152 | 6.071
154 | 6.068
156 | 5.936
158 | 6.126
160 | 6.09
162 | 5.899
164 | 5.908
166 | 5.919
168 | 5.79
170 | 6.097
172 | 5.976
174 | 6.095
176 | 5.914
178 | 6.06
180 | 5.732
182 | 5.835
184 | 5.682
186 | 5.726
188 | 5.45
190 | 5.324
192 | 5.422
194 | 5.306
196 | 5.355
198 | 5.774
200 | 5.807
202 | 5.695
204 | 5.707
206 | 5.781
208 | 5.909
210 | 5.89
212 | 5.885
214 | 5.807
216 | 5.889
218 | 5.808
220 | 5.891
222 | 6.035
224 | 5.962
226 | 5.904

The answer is -0.2 km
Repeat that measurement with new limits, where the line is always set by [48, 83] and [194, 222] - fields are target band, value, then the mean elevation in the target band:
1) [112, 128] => 0.3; 6.07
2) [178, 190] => 0.4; 5.69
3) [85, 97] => -0.2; 6.41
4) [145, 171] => 0.1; 5.99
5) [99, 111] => 0.5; 6.01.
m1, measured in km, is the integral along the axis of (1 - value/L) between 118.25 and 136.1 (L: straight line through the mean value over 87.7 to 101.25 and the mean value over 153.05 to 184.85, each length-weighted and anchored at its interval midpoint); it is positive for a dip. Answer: 0.2 km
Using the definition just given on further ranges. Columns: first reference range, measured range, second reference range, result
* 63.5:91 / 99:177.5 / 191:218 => 1.29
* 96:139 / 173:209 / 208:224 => 1.45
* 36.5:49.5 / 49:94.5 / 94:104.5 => -0.40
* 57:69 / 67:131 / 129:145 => -1.28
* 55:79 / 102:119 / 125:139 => 0.58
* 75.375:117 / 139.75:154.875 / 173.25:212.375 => -0.13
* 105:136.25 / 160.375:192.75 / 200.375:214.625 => 0.44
